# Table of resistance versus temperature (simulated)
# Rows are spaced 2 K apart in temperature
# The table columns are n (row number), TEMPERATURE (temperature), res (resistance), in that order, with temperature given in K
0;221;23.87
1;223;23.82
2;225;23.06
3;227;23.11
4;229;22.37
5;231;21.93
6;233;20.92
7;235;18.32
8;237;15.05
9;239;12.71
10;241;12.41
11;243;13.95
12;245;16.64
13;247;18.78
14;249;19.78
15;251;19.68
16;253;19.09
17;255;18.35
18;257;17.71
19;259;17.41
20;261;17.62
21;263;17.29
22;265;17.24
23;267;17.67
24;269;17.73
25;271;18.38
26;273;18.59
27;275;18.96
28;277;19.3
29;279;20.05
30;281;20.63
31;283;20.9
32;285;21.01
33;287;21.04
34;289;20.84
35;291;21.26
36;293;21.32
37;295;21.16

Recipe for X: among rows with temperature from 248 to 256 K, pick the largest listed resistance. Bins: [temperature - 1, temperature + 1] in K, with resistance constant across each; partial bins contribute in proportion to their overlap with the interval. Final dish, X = 19.78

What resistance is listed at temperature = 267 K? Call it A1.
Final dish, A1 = 17.67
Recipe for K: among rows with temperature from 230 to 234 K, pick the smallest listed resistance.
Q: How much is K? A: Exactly 20.92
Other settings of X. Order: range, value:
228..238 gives 22.37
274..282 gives 20.63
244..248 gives 18.78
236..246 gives 16.64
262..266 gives 17.29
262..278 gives 19.3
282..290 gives 21.04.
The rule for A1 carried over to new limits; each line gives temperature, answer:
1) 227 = 23.11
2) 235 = 18.32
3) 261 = 17.62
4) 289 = 20.84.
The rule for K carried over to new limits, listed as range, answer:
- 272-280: 18.59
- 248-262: 17.41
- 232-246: 12.41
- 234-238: 15.05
